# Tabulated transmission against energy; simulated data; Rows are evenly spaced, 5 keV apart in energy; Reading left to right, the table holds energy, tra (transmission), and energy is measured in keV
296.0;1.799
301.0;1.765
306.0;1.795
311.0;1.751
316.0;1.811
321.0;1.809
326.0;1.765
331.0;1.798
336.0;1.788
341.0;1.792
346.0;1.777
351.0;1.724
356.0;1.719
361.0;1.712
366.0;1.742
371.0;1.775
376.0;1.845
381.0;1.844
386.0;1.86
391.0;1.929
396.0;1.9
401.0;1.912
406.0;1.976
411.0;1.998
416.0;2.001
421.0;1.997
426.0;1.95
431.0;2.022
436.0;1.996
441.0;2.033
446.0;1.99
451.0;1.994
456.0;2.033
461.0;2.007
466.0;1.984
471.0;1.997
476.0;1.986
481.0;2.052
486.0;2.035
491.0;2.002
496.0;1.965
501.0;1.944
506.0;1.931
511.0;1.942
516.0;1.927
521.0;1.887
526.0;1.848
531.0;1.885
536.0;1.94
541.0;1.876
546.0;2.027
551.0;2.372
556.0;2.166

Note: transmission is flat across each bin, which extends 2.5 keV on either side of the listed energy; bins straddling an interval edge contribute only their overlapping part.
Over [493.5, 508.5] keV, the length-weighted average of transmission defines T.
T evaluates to 1.95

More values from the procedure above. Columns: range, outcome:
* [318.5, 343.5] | 1.79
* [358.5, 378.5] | 1.77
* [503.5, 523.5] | 1.92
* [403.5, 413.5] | 1.99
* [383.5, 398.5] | 1.9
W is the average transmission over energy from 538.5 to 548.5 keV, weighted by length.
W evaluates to 1.95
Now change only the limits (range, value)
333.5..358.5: 1.76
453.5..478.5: 2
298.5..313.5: 1.77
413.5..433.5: 1.99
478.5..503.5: 2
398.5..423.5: 1.98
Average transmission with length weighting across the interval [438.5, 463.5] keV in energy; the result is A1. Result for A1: 2.01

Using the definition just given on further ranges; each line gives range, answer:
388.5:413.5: 1.94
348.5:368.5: 1.72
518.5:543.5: 1.89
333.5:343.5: 1.79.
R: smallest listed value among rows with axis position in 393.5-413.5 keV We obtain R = 1.9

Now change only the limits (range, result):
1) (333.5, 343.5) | 1.788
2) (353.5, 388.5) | 1.712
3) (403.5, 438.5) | 1.95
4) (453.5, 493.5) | 1.984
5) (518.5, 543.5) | 1.848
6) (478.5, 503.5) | 1.944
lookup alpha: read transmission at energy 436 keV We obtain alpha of 1.996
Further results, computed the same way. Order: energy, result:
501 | 1.944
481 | 2.052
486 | 2.035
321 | 1.809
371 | 1.775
